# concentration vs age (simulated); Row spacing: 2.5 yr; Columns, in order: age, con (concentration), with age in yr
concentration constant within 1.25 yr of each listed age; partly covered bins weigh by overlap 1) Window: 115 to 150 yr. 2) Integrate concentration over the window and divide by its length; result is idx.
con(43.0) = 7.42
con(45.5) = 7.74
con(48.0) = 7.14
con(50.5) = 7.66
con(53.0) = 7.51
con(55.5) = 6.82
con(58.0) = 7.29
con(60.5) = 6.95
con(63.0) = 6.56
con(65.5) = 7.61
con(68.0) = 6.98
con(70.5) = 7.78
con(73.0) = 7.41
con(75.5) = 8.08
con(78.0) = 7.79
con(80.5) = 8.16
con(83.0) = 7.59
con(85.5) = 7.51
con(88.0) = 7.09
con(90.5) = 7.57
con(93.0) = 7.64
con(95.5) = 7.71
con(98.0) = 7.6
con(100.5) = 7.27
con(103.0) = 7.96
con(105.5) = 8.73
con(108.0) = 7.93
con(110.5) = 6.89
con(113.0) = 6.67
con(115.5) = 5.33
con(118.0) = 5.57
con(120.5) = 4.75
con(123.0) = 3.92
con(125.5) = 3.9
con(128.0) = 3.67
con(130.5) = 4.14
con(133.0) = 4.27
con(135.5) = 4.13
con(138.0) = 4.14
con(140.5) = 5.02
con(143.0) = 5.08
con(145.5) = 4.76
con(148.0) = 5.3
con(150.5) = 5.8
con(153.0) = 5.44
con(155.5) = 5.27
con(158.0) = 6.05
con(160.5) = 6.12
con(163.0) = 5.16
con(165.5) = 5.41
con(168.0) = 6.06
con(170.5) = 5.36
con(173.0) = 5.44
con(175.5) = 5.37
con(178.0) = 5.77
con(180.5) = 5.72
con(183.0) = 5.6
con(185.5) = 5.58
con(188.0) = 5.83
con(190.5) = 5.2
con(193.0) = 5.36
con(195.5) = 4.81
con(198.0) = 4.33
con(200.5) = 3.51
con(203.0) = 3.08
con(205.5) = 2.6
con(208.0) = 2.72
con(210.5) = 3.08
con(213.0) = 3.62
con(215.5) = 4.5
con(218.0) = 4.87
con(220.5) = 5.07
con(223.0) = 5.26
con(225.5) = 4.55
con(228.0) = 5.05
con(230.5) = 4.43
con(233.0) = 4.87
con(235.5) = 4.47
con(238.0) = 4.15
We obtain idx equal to 4.58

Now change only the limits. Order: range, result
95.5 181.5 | 5.62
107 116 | 6.79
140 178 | 5.46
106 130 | 5.47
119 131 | 4.1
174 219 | 4.53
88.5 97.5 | 7.59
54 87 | 7.42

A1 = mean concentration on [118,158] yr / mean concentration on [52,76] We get 0.65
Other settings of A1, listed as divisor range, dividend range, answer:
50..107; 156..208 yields 0.67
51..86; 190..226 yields 0.56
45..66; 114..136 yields 0.62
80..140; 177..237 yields 0.74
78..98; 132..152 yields 0.63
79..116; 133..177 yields 0.70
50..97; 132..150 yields 0.63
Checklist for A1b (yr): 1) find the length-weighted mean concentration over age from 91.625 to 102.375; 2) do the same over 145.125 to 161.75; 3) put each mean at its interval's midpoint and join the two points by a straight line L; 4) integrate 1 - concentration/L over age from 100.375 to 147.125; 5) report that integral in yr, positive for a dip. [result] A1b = 8.8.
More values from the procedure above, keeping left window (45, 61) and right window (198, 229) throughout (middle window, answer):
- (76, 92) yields -2.3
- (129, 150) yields 3.3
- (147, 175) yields -2.8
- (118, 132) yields 3.9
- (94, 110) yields -3.9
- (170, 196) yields -4.8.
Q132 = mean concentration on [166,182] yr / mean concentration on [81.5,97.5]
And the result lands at 0.74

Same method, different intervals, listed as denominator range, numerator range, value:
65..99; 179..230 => 0.59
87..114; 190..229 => 0.56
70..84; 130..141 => 0.55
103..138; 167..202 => 0.97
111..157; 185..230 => 0.90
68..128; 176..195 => 0.80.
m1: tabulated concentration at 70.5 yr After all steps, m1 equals 7.78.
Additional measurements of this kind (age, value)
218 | 4.87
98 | 7.6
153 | 5.44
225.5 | 4.55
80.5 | 8.16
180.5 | 5.72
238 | 4.15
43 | 7.42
